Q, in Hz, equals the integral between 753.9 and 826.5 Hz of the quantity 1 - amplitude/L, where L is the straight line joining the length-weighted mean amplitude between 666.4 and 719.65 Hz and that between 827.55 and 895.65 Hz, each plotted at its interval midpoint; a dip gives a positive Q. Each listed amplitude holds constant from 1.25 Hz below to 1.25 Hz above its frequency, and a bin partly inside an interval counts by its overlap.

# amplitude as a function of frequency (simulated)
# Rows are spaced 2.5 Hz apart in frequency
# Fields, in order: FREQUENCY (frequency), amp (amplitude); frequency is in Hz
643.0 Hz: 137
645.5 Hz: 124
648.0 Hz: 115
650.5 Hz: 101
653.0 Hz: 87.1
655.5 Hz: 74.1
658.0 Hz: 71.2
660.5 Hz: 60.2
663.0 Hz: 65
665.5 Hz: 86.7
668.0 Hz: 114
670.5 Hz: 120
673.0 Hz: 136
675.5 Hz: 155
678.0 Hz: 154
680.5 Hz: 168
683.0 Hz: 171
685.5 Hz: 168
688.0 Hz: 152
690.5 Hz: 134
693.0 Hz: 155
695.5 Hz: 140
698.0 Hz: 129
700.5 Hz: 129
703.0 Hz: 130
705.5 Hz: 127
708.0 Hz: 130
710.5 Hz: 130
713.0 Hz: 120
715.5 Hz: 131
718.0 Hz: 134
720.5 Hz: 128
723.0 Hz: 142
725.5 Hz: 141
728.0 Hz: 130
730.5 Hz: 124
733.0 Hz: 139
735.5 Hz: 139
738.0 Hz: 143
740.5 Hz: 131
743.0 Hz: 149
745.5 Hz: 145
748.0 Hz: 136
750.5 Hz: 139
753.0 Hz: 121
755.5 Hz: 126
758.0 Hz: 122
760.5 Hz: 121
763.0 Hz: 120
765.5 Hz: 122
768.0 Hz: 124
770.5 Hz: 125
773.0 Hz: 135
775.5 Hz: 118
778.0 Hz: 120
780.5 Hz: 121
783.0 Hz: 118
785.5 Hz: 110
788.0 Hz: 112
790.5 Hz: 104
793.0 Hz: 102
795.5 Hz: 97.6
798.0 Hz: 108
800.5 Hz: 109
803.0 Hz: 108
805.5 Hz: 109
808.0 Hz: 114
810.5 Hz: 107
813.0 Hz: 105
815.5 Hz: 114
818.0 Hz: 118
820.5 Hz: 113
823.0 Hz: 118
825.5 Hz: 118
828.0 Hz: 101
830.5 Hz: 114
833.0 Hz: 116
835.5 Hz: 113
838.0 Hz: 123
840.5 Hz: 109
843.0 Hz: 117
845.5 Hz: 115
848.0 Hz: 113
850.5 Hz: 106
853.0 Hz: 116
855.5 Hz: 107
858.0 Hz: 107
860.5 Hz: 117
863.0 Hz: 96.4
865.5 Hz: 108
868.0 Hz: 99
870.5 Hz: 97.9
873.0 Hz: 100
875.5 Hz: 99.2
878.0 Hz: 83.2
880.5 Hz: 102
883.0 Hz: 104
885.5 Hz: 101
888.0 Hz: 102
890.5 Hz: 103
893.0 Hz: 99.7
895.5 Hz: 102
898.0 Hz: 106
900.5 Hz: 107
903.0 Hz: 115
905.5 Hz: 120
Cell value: 3.0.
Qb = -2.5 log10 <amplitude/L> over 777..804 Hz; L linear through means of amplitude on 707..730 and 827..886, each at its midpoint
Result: 0.08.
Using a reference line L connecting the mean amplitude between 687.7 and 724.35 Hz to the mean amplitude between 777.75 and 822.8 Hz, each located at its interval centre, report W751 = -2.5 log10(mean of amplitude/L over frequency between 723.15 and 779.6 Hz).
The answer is -0.07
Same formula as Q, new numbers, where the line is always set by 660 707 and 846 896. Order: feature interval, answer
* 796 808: 0.6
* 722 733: -0.8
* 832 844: -0.8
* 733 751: -2.5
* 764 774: -0.6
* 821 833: -0.3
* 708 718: 0.0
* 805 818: 0.2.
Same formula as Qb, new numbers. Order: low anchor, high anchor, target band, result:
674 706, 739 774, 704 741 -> 0.05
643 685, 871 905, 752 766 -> -0.12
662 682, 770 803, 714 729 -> -0.12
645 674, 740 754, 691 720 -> -0.13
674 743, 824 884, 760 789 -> 0.04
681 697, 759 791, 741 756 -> -0.05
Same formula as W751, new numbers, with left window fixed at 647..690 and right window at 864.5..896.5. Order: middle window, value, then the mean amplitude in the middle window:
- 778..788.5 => -0.08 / 116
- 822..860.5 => -0.10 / 113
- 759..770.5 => -0.12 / 122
